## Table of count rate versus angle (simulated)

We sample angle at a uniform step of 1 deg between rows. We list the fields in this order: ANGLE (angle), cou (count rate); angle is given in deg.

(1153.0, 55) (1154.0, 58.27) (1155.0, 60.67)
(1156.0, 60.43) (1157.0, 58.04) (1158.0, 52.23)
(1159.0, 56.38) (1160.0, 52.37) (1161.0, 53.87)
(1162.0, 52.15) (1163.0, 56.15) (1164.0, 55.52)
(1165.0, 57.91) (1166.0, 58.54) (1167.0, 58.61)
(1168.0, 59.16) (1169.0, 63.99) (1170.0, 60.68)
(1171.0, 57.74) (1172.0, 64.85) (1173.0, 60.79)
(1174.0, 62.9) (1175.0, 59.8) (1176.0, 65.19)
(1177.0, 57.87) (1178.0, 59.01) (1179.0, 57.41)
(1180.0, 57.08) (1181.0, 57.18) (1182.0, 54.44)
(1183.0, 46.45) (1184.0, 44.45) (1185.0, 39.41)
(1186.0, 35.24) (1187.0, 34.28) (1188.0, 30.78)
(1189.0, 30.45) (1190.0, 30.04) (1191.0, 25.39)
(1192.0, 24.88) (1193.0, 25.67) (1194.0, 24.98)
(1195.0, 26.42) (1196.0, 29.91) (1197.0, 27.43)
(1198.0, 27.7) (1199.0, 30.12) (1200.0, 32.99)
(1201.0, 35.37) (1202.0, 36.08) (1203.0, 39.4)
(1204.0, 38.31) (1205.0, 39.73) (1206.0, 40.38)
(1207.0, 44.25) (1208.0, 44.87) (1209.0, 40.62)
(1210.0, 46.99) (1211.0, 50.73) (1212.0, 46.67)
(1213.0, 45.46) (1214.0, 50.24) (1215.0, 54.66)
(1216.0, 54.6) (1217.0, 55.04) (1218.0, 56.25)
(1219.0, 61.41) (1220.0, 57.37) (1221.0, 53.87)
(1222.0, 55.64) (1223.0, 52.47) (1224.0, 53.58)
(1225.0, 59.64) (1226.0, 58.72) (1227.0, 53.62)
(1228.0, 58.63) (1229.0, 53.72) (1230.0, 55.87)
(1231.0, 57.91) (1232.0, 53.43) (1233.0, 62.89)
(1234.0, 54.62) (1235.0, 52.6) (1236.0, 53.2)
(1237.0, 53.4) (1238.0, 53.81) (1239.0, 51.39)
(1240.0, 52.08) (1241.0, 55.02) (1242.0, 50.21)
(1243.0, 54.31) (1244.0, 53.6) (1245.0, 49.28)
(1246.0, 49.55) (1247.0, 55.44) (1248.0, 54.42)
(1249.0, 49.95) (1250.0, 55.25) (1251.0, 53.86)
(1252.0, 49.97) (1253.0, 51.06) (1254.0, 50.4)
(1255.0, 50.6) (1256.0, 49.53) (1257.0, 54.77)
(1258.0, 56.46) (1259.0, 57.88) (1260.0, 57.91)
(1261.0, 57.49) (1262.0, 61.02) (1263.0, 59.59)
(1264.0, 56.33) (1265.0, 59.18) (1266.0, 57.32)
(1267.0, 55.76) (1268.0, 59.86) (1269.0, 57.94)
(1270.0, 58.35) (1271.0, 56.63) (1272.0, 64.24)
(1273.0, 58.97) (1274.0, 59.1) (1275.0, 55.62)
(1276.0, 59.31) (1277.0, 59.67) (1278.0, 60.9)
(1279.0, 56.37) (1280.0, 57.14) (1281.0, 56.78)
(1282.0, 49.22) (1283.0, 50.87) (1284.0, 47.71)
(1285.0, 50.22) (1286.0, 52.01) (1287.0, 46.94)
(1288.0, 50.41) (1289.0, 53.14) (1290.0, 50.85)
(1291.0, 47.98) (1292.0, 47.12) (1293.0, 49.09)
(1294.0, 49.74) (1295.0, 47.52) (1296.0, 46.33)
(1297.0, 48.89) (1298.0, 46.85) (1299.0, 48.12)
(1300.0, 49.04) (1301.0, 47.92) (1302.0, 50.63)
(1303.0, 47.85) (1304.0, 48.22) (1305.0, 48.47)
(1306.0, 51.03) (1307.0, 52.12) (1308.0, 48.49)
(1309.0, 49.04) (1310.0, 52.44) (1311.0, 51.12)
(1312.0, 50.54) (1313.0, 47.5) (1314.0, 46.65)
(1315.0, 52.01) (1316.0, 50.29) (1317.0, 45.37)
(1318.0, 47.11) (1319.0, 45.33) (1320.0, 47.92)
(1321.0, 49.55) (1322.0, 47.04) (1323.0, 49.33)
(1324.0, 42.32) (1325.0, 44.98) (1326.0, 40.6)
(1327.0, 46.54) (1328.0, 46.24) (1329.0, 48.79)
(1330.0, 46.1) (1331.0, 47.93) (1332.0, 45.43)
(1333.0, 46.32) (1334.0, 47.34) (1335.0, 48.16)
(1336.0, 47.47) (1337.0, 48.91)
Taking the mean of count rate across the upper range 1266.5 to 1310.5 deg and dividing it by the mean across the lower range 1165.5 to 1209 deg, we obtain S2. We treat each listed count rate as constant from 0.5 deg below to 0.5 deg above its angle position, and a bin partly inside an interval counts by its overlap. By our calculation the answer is 1.19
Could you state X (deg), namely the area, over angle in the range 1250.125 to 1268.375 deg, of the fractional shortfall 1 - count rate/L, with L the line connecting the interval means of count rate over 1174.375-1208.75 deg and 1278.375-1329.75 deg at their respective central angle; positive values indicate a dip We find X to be -4.06 deg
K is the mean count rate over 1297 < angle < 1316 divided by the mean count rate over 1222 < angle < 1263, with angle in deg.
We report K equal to 0.91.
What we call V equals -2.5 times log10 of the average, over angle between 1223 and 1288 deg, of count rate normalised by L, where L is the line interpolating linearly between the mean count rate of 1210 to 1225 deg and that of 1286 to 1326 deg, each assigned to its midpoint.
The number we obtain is -0.08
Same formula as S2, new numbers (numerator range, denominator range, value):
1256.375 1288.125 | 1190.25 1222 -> 1.37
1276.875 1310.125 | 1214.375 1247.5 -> 0.92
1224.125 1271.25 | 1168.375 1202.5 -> 1.26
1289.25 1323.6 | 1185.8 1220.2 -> 1.25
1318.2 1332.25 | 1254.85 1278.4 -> 0.80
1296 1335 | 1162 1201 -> 1.04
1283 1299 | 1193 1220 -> 1.18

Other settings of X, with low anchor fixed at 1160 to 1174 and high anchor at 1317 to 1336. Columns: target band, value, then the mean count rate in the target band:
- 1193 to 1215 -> 6.90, 38.1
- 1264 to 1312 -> -3.11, 52.6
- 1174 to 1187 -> 1.12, 52.5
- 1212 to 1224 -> 0.14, 53.9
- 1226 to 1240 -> -0.41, 55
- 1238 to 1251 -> -0.01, 52.6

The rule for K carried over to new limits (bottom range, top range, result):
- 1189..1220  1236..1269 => 1.37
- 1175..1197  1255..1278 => 1.41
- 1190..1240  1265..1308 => 1.14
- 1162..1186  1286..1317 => 0.87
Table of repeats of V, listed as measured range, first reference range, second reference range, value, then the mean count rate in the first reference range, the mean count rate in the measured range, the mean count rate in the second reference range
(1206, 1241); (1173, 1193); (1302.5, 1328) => -0.144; 45.8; 53.1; 48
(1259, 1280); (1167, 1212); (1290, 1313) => -0.225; 43.9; 58.5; 49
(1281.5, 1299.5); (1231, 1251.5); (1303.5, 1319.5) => 0.030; 53.5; 49.1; 49.1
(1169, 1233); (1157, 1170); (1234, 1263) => 0.174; 56.6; 47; 53.5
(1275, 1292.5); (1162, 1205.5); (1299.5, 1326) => -0.111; 45.2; 52.8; 48.4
